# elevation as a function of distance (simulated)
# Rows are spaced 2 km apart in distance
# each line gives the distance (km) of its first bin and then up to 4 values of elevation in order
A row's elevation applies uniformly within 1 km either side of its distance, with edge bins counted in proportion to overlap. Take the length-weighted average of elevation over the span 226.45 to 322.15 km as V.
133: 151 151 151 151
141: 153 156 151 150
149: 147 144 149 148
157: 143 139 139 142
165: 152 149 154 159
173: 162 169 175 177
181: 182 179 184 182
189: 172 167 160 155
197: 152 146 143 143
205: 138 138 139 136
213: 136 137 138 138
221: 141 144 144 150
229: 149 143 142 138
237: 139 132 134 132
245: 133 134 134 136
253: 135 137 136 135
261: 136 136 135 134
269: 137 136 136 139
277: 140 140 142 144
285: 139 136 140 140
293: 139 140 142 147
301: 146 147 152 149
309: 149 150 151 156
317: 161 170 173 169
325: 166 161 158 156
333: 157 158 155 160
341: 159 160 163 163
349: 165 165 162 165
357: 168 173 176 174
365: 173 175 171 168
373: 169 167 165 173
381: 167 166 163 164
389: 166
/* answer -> 142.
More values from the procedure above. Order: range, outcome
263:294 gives 138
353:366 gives 171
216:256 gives 139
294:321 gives 152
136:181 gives 153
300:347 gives 158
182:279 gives 143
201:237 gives 141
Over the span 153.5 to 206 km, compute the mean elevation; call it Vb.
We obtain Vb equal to 158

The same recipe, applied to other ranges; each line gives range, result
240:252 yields 134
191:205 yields 150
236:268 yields 135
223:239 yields 143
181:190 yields 180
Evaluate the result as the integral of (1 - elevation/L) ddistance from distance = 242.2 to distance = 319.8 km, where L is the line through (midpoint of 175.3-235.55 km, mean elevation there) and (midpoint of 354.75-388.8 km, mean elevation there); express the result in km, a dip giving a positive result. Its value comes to 9.1 km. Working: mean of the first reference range 153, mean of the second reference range 169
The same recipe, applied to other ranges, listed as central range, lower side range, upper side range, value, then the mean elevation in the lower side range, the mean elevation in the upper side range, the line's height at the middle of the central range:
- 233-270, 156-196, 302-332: 5.7 km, 162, 158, 160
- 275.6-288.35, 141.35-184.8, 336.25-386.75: 1.7 km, 156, 167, 162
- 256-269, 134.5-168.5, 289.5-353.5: 1.5 km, 148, 156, 153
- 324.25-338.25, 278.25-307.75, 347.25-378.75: -0.1 km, 143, 169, 157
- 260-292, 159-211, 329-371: 4.6 km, 158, 165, 162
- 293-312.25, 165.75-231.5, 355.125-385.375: 2.0 km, 154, 170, 164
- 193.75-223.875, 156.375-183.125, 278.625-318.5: 2.5 km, 158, 146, 154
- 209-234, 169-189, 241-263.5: 1.6 km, 173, 135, 151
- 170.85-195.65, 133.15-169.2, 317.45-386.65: -3.4 km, 148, 166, 151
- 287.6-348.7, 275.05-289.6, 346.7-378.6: -0.6 km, 140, 169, 153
